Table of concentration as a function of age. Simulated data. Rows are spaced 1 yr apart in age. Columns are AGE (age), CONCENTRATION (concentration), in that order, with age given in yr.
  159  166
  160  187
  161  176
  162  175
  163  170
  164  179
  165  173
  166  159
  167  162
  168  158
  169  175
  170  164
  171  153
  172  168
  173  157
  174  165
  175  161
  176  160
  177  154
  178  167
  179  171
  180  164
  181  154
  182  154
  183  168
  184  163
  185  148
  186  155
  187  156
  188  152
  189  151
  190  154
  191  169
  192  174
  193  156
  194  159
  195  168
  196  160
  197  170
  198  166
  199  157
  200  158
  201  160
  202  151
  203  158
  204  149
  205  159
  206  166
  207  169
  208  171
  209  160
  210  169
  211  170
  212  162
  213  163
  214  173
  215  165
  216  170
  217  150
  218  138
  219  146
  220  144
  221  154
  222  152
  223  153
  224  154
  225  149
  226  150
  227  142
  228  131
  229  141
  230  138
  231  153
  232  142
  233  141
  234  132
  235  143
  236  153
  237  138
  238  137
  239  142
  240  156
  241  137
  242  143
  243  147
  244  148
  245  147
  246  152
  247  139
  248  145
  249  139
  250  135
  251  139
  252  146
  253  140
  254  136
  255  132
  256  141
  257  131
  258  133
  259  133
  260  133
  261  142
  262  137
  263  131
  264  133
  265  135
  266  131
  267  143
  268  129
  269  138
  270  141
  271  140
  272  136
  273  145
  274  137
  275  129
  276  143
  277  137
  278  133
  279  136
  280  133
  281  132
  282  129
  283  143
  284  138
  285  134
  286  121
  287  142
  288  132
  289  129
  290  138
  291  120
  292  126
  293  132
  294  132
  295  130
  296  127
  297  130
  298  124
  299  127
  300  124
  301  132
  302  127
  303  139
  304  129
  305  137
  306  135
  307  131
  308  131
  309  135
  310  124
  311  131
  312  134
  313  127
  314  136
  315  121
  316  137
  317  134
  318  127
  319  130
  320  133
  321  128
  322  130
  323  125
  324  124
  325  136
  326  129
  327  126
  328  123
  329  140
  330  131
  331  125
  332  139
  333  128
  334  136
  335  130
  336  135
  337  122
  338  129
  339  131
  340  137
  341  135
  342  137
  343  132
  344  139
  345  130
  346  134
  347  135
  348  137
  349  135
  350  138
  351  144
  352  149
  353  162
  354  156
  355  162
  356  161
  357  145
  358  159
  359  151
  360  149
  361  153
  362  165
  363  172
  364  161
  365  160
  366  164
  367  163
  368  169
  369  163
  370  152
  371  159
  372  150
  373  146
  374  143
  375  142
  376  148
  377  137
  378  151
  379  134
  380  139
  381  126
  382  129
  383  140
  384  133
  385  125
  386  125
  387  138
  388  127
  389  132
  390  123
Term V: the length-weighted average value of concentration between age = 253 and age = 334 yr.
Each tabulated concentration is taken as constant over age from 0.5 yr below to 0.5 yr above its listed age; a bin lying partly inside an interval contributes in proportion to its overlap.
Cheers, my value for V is 132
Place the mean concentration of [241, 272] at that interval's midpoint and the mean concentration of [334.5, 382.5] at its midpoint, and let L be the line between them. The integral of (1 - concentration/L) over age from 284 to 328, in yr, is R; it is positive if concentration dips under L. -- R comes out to 3.7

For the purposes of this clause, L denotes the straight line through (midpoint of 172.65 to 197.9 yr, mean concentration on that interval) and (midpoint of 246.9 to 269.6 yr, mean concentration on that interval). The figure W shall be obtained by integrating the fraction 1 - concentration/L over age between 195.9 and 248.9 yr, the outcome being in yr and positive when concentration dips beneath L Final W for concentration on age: -1.3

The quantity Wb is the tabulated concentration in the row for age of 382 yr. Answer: 129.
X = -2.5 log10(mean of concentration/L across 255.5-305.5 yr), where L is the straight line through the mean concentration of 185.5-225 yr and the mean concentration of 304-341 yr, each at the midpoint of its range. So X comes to 0.06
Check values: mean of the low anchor 159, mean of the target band 133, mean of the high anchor 131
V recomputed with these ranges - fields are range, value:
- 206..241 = 152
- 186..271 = 149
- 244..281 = 138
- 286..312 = 130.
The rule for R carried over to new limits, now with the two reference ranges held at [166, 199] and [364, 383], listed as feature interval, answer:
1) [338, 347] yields 0.99 yr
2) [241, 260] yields 2.01 yr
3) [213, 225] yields 0.31 yr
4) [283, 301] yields 2.78 yr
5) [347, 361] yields 0.05 yr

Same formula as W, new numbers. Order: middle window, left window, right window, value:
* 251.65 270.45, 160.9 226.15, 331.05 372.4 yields 2.26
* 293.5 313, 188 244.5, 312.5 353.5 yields 1.12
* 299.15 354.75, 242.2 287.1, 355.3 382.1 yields 4.92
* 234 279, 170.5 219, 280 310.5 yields 1.05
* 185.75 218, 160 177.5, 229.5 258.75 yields -1.29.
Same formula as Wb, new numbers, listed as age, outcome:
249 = 139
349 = 135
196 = 160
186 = 155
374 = 143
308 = 131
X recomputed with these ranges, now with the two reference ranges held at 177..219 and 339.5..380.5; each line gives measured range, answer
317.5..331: 0.17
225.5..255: 0.11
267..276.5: 0.13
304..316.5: 0.16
